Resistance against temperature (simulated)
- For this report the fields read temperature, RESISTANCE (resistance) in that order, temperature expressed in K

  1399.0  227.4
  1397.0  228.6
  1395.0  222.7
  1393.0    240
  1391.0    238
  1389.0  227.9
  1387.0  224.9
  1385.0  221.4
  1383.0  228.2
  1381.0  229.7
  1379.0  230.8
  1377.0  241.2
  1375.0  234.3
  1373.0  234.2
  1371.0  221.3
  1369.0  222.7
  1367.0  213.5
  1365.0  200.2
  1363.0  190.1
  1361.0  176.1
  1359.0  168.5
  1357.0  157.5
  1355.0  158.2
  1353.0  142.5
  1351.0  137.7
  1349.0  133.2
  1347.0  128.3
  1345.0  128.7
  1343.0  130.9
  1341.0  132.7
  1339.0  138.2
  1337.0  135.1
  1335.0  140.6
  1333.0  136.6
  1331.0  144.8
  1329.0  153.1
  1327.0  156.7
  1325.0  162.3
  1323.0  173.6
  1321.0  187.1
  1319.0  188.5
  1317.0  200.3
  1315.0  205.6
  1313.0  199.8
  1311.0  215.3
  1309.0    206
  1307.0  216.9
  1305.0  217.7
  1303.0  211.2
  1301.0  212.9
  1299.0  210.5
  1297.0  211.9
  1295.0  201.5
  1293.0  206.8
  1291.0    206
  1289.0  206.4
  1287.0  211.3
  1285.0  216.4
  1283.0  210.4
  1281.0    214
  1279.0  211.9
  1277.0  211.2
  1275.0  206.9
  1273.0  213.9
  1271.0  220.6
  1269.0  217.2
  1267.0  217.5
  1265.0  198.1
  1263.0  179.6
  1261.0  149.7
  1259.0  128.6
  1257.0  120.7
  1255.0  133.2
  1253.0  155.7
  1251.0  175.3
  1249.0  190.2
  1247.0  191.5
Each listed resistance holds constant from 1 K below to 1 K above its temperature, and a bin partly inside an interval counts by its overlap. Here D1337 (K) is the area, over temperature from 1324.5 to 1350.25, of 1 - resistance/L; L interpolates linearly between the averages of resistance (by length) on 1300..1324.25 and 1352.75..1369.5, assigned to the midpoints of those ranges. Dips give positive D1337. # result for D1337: 7.0 K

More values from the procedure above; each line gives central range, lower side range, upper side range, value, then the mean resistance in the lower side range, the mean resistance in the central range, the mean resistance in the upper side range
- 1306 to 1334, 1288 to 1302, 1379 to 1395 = 4.2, 208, 182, 230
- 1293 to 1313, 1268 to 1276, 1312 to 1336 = -2.4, 215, 211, 171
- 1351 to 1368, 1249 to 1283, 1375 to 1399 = 3.6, 186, 174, 230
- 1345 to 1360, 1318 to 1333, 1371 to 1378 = 4.3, 165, 145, 234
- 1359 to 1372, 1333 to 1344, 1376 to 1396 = -0.8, 136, 201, 230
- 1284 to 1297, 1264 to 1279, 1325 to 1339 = -1.2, 212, 208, 145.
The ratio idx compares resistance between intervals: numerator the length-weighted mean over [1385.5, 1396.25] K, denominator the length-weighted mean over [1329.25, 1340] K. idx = 1.64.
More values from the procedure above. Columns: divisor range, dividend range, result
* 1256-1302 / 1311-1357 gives 0.79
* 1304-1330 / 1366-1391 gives 1.19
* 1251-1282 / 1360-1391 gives 1.19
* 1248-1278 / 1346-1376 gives 1.00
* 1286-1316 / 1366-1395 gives 1.09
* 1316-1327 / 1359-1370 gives 1.10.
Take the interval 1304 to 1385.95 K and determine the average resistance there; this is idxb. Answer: 181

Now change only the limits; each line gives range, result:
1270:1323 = 208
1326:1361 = 144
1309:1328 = 189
